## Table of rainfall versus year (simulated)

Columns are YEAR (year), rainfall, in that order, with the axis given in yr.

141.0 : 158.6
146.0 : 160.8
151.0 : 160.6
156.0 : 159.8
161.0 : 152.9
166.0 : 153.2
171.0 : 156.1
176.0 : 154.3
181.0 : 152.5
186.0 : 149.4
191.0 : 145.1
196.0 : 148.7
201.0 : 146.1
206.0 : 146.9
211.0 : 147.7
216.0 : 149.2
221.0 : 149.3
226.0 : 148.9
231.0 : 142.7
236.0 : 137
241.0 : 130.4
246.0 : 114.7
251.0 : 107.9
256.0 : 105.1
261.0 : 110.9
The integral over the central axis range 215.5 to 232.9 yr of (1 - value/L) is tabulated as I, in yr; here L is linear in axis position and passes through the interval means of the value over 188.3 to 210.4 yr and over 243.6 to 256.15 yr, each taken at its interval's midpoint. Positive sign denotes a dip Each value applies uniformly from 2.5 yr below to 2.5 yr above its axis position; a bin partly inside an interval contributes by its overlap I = -2.5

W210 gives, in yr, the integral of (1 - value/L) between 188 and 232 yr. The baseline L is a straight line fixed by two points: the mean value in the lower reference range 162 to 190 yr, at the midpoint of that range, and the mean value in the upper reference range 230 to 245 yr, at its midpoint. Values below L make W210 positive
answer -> -1.6 yr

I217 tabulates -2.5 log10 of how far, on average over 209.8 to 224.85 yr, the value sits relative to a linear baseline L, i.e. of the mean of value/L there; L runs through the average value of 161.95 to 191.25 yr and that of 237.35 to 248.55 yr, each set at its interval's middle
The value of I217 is -0.11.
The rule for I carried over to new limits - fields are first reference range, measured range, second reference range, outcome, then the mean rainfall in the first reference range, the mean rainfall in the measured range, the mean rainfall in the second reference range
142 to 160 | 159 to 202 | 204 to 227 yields 1.0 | 160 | 151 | 148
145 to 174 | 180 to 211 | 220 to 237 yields 0.6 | 157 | 148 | 145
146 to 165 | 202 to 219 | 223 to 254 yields -1.0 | 158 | 148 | 130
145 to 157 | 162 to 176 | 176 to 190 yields 0.1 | 160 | 154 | 151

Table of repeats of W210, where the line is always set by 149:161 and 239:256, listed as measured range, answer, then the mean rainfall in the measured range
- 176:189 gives -0.5 yr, 151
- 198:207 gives -0.7 yr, 147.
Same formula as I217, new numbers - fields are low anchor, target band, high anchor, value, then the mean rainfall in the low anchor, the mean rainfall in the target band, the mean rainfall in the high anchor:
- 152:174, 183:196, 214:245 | 0.02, 156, 148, 141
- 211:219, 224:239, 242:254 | -0.09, 149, 142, 113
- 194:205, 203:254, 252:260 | -0.09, 147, 137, 107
